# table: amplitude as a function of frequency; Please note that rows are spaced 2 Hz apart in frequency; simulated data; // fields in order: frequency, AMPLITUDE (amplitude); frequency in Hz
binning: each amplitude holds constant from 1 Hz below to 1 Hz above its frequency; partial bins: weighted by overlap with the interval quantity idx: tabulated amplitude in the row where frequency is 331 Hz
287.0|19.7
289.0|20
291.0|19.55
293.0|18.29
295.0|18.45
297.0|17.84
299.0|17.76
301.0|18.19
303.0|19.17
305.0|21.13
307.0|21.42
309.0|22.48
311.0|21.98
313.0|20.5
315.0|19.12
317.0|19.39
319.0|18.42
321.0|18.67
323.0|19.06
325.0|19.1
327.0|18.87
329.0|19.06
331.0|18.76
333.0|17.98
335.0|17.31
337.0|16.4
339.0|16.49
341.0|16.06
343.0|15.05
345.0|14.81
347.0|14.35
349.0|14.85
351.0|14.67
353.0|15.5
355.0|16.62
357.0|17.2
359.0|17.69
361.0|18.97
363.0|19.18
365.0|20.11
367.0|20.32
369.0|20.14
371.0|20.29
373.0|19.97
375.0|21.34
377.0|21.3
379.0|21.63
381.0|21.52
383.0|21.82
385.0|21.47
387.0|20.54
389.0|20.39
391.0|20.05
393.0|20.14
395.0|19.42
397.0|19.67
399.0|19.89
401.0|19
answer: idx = 18.76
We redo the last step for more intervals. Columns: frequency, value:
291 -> 19.55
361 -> 18.97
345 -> 14.81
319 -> 18.42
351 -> 14.67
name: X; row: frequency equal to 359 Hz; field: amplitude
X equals 17.69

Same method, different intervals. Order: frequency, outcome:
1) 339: 16.49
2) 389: 20.39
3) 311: 21.98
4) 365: 20.11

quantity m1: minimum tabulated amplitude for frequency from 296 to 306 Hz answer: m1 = 17.76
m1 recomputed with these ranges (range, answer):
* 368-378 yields 19.97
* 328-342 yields 16.06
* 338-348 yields 14.35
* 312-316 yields 19.12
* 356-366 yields 17.2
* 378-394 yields 20.05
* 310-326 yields 18.42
